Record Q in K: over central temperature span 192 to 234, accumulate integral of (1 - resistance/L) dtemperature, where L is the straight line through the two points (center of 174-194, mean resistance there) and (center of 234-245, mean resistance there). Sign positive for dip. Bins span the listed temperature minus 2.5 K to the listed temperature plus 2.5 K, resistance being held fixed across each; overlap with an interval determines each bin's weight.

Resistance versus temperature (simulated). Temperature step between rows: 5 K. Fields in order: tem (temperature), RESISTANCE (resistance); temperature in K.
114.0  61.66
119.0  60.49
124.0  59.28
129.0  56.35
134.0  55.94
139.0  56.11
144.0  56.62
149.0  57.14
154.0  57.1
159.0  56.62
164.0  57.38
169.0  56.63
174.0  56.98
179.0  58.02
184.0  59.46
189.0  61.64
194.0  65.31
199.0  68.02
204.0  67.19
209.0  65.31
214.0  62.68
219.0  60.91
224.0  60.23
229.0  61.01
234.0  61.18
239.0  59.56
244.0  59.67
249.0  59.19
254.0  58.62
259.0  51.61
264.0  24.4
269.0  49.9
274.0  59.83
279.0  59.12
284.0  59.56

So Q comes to -2.6 K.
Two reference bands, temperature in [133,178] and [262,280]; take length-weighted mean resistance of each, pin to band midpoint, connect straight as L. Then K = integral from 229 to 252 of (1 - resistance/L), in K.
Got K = -4.4 K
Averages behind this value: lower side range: 56.8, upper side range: 48.1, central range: 60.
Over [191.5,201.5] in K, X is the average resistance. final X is 66.7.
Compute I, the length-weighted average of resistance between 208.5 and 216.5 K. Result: 63.7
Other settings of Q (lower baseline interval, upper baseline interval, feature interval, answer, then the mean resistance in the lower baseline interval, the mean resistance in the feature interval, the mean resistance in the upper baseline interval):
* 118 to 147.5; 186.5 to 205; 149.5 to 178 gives 2.0 K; 57.3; 57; 65.4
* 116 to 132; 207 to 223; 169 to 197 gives 0.5 K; 58.7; 60.1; 62.6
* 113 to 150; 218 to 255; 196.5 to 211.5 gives -1.9 K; 57.8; 66.8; 60.1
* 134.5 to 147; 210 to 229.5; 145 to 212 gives -1.8 K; 56.3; 60.5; 61.5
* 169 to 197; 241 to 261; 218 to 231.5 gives -0.5 K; 60.1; 60.7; 57.5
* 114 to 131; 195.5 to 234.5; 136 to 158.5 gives 1.4 K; 59.2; 56.7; 63.5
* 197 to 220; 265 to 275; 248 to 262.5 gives -0.2 K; 65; 54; 49.6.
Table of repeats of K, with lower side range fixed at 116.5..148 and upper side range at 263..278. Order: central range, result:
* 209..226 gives -3.3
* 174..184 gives -0.7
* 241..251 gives -1.9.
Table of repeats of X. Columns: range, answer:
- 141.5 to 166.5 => 57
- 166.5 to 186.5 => 57.8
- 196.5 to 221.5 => 64.8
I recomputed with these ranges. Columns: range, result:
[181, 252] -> 62.2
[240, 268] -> 51.1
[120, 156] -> 57.1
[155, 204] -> 60.3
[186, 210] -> 65.4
